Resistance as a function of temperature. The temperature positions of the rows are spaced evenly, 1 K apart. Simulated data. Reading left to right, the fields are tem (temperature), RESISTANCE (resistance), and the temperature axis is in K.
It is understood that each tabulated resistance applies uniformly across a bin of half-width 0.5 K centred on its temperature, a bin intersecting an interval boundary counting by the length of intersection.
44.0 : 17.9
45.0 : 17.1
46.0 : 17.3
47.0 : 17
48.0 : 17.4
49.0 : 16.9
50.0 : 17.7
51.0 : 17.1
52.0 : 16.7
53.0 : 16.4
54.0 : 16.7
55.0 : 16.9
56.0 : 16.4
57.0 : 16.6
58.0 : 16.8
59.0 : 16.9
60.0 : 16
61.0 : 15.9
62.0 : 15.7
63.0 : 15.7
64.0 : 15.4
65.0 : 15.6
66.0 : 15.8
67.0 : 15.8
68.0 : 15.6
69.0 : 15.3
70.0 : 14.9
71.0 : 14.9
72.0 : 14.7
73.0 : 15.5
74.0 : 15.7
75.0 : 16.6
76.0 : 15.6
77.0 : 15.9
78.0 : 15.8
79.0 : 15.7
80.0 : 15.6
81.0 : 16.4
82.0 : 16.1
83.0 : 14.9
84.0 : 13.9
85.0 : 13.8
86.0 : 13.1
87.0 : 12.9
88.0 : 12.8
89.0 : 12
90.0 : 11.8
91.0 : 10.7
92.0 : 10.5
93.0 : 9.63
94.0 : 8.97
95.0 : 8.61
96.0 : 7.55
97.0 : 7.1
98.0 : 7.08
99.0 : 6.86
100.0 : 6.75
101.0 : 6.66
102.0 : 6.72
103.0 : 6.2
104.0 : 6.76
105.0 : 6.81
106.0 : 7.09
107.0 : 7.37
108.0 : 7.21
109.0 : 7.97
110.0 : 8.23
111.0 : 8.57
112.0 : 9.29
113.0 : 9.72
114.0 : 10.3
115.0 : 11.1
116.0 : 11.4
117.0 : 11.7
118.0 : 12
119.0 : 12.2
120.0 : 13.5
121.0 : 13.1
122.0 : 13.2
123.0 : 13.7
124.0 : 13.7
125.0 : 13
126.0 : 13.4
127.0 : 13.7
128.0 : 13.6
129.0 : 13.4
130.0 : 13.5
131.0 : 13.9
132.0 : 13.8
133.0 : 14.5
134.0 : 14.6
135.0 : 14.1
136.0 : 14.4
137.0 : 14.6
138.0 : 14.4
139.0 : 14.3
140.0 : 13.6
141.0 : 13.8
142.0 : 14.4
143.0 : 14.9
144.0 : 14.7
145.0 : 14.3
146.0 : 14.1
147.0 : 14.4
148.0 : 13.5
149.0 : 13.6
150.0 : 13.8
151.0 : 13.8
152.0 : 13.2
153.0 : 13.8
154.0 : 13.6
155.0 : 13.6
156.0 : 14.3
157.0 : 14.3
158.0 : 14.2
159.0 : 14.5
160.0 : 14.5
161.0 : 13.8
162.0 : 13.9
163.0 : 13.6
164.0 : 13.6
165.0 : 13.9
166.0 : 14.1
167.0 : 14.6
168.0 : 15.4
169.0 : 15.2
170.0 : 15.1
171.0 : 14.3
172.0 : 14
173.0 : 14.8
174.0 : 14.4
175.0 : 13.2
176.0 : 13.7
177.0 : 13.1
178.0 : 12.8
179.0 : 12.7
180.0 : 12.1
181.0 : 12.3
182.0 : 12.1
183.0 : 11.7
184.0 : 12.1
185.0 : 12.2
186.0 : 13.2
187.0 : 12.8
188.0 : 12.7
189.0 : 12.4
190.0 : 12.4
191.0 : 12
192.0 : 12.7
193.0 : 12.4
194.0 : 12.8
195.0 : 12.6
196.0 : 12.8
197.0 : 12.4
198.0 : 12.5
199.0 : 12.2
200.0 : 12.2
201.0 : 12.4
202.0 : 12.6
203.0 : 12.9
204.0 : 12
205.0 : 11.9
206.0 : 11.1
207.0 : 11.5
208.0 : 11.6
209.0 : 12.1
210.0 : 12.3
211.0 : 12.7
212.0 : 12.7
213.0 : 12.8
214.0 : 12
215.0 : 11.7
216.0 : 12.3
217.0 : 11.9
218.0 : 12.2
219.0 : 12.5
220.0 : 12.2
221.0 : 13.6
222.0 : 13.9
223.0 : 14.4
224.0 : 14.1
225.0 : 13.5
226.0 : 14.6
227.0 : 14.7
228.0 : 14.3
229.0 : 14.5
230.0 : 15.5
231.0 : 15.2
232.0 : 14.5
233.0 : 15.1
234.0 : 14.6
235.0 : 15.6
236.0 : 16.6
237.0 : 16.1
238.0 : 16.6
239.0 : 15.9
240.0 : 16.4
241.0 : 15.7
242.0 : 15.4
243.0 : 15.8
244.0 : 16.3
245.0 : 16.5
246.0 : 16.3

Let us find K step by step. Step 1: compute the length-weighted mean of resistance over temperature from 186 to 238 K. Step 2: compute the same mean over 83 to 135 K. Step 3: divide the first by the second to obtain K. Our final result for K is 1.2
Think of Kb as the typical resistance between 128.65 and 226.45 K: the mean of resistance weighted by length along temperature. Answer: 13.3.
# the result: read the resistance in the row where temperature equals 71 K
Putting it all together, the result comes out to 14.9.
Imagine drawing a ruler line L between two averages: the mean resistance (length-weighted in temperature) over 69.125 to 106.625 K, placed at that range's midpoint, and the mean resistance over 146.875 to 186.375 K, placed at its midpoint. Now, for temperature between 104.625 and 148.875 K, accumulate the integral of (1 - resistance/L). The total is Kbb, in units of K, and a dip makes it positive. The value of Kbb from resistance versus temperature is 1.1 K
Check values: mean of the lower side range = 11.7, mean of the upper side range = 13.7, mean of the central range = 12.4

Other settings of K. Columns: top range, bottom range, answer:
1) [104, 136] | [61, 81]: 0.74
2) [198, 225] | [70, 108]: 1.09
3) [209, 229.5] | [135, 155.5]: 0.93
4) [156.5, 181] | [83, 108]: 1.50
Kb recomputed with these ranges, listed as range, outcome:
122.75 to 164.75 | 14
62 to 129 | 12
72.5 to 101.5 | 12.2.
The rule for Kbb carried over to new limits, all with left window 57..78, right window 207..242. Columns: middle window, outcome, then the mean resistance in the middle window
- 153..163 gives 0.4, 14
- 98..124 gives 9.9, 9.42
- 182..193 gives 1.5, 12.4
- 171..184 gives 1.3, 13.1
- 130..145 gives 0.7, 14.3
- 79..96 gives 3.3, 12.5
